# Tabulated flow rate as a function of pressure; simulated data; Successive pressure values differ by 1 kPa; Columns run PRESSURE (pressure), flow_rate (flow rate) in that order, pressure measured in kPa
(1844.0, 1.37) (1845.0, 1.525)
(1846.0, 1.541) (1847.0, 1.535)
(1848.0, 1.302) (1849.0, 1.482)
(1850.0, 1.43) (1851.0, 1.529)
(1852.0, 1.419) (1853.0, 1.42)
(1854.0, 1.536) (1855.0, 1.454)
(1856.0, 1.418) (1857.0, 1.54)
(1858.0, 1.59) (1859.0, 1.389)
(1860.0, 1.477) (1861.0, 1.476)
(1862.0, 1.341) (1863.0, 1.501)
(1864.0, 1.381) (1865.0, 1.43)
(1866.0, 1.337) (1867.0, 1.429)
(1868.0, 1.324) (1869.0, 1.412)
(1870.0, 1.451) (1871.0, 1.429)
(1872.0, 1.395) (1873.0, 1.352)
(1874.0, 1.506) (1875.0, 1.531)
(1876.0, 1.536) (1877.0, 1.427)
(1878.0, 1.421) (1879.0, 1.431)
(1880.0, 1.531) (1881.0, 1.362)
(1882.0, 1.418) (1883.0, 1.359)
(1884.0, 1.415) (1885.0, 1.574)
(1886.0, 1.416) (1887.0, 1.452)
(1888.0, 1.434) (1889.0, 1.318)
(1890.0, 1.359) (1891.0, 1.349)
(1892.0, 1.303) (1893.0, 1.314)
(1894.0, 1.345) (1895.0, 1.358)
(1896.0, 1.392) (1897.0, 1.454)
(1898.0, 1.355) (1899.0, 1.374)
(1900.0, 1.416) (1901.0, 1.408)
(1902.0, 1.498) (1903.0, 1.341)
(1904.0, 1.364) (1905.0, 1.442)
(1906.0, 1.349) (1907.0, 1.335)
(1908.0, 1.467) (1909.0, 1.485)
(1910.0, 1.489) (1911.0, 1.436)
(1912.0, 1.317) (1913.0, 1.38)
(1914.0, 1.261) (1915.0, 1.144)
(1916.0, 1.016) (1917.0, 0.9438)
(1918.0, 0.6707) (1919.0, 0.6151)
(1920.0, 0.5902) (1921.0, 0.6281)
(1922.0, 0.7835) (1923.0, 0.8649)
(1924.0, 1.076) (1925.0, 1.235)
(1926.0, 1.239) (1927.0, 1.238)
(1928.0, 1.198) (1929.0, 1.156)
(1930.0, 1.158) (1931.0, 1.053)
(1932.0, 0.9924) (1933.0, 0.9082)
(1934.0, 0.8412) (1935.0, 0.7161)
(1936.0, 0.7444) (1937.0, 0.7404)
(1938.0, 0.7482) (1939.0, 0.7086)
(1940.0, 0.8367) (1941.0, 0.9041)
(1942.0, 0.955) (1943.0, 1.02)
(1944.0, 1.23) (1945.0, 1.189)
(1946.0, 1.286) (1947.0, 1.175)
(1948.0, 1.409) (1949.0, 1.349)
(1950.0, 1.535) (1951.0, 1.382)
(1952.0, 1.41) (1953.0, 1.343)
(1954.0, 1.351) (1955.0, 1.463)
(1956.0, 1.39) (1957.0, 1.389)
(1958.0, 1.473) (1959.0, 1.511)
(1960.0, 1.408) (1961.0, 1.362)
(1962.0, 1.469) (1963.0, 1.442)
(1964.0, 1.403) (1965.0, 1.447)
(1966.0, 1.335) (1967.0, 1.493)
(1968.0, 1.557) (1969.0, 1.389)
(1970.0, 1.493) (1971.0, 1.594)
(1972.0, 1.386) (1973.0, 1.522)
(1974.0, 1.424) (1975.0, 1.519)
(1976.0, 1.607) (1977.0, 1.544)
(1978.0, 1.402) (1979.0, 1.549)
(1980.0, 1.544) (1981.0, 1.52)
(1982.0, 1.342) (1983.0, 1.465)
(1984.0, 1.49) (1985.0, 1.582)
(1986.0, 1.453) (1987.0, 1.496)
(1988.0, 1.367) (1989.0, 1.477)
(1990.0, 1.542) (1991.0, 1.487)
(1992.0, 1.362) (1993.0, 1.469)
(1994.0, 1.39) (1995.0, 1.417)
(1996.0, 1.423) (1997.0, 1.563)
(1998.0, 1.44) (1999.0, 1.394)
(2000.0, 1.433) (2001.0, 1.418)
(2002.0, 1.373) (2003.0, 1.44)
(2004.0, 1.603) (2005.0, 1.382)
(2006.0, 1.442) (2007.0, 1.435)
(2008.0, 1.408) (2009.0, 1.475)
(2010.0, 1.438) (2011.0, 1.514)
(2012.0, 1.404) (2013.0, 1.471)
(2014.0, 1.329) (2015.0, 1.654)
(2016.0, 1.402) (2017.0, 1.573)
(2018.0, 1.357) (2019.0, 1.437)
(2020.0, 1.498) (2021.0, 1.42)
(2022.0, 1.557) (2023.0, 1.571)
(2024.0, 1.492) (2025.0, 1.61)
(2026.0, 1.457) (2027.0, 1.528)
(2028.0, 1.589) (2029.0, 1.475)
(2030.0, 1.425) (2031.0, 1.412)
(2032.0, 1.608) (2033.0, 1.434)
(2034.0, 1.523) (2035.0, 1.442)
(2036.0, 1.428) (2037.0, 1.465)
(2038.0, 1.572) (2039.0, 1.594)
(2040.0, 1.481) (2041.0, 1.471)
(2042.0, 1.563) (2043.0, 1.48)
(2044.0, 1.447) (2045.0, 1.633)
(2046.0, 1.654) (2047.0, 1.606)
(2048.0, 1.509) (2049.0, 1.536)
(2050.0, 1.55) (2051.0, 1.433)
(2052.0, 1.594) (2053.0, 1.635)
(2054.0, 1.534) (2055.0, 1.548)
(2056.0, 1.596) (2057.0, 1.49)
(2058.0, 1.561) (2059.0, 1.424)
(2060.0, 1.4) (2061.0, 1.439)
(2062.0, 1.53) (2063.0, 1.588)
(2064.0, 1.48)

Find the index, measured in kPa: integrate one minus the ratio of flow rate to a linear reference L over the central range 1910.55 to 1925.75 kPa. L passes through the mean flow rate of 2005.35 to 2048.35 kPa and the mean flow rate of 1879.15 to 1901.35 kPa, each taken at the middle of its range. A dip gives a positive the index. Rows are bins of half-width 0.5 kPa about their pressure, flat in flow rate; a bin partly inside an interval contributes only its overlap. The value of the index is 4.5 kPa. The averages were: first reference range 1.4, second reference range 1.49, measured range 1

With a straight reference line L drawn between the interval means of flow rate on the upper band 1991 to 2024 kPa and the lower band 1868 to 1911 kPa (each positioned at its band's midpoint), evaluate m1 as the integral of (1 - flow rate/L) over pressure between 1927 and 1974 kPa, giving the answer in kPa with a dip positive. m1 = 6.4 kPa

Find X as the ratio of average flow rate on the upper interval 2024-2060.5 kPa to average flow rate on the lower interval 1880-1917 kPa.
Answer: 1.11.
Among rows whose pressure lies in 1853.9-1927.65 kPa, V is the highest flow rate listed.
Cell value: 1.59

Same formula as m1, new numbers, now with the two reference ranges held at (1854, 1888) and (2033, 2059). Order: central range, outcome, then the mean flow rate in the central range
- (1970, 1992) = 0.1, 1.49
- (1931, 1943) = 5.1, 0.844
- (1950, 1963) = 0.6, 1.42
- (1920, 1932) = 3.5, 1.04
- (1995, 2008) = 0.6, 1.44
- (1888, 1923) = 5.2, 1.24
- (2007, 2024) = 0.5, 1.47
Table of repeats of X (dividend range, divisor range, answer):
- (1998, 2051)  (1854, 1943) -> 1.18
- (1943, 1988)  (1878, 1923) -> 1.11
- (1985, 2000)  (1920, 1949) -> 1.45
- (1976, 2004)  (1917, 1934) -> 1.53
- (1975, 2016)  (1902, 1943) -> 1.38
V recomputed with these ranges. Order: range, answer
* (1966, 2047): 1.654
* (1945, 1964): 1.535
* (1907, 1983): 1.607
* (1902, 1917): 1.498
